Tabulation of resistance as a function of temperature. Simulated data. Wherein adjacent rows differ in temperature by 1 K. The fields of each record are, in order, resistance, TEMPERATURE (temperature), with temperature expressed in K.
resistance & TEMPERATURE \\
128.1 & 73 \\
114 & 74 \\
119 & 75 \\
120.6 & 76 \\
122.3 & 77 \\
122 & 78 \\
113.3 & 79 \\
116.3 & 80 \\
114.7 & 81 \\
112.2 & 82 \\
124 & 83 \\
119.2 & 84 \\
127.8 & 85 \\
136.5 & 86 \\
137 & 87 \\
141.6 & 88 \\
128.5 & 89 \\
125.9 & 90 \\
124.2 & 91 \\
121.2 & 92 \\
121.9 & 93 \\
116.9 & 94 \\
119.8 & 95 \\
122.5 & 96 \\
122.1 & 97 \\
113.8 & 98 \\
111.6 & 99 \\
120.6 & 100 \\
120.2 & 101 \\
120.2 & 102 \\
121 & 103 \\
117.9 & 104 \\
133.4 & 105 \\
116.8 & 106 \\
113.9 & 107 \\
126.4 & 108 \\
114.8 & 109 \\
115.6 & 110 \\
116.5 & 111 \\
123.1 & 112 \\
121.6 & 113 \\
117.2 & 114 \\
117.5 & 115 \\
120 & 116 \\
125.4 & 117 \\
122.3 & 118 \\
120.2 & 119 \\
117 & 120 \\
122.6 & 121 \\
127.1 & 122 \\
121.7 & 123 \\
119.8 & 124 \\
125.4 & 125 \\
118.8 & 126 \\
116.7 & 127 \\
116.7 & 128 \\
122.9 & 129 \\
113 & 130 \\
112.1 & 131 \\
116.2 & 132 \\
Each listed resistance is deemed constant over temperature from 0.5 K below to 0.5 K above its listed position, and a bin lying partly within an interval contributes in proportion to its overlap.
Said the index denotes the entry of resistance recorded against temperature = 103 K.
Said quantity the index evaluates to 121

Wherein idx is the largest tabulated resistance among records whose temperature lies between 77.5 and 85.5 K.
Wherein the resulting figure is 127.8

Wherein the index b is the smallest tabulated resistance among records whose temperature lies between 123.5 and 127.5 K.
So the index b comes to 116.7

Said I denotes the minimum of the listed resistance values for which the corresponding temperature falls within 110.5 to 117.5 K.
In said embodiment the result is 116.5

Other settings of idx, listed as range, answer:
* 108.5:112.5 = 123.1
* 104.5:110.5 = 133.4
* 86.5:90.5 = 141.6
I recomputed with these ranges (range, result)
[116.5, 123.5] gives 117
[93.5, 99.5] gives 111.6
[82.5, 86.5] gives 119.2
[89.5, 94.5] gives 116.9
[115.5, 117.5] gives 120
